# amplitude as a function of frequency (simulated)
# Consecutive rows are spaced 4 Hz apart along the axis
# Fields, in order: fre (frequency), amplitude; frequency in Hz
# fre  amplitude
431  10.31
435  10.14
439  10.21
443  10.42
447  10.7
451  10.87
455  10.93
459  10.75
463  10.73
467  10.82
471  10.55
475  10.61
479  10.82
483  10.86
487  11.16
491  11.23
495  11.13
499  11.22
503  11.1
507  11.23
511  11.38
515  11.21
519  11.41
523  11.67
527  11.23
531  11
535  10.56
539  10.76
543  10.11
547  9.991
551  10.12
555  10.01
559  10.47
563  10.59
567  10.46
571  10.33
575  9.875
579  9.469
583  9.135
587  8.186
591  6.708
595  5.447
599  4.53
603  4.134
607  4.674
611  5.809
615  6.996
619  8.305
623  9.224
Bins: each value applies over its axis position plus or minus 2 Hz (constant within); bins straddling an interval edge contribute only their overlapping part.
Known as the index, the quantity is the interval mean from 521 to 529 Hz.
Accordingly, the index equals 11.4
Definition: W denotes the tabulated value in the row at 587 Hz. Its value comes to 8.186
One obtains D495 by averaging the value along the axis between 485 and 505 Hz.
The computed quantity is 11.2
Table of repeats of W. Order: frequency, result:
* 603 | 4.134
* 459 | 10.75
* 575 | 9.875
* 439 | 10.21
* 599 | 4.53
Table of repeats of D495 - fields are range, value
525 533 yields 11.1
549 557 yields 10.1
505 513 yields 11.3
